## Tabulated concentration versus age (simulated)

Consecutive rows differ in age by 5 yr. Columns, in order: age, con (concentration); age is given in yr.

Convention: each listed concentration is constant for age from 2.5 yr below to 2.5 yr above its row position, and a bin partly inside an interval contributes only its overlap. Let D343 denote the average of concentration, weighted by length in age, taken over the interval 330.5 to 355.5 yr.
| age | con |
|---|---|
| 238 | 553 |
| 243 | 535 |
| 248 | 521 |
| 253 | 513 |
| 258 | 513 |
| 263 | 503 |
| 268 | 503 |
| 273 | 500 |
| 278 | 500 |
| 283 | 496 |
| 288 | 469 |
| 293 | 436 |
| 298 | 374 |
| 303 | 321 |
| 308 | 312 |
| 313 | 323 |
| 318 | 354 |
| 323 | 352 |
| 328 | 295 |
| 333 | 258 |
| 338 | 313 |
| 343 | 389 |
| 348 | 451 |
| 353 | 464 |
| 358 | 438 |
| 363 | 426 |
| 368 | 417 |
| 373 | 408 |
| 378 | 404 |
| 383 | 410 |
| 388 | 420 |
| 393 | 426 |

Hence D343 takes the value 375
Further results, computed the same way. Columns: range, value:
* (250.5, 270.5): 508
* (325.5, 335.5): 276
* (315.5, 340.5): 314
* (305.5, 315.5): 318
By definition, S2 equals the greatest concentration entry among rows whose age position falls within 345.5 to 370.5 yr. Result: 464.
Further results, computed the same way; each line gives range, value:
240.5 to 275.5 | 535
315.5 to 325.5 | 354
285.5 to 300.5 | 469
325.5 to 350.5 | 451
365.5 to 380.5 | 417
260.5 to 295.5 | 503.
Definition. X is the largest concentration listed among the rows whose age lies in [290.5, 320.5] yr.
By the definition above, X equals 436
